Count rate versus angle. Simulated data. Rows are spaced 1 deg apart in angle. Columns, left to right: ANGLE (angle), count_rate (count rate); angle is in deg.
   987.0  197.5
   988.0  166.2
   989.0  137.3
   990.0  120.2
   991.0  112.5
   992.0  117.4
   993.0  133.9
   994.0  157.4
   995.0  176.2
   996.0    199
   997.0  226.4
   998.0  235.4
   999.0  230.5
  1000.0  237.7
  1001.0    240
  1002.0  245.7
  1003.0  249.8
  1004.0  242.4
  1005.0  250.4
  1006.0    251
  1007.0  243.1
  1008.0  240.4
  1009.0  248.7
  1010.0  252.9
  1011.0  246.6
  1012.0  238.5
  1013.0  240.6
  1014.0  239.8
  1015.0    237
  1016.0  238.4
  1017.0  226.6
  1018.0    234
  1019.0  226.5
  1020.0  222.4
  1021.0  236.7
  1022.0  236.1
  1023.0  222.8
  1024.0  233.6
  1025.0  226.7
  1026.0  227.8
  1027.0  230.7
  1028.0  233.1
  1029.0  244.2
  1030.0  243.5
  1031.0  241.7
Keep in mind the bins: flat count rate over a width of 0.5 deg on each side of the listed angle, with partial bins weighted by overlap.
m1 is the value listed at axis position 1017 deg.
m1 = 226.6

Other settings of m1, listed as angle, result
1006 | 251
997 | 226.4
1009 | 248.7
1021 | 236.7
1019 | 226.5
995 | 176.2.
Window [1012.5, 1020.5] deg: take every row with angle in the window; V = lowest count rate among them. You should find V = 222.4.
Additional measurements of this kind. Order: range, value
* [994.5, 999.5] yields 176.2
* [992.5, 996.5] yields 133.9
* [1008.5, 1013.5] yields 238.5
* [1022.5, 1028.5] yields 222.8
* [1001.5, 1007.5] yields 242.4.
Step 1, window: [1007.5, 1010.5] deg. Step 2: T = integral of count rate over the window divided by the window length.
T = 247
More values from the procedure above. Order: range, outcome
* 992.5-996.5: 167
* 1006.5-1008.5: 242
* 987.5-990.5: 141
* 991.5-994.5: 136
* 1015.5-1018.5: 233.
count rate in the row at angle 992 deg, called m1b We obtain 117.4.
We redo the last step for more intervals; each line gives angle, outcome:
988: 166.2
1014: 239.8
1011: 246.6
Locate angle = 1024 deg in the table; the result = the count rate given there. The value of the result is 233.6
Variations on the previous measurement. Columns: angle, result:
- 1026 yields 227.8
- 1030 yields 243.5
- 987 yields 197.5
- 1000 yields 237.7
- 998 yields 235.4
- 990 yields 120.2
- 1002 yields 245.7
